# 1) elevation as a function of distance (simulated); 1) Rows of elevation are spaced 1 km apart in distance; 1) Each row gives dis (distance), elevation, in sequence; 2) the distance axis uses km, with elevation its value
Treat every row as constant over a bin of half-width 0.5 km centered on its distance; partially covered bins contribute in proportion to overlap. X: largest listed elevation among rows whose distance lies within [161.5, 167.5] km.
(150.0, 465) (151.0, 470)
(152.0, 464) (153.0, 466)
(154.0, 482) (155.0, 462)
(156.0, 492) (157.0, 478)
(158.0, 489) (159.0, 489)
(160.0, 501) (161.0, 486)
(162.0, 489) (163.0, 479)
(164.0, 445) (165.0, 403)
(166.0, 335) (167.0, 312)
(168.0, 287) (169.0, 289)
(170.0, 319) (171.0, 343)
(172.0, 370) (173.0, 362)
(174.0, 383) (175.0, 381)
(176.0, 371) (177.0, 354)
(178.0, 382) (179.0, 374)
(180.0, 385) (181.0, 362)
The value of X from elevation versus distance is 489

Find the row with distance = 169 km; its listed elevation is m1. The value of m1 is 289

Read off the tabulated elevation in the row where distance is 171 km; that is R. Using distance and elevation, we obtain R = 343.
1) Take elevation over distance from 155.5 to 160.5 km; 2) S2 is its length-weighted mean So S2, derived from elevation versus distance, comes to 490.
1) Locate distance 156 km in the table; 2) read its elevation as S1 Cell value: 492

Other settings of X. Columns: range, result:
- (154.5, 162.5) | 501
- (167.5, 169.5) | 289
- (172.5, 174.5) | 383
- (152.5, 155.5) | 482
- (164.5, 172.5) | 403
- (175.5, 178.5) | 382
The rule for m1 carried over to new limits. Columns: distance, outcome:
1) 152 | 464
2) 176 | 371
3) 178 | 382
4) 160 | 501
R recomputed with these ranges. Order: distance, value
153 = 466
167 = 312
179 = 374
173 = 362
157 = 478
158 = 489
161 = 486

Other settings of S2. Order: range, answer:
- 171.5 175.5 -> 374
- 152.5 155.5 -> 470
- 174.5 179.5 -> 372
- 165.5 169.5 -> 306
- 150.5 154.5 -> 470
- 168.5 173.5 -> 337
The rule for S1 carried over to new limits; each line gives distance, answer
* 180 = 385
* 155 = 462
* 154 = 482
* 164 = 445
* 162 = 489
